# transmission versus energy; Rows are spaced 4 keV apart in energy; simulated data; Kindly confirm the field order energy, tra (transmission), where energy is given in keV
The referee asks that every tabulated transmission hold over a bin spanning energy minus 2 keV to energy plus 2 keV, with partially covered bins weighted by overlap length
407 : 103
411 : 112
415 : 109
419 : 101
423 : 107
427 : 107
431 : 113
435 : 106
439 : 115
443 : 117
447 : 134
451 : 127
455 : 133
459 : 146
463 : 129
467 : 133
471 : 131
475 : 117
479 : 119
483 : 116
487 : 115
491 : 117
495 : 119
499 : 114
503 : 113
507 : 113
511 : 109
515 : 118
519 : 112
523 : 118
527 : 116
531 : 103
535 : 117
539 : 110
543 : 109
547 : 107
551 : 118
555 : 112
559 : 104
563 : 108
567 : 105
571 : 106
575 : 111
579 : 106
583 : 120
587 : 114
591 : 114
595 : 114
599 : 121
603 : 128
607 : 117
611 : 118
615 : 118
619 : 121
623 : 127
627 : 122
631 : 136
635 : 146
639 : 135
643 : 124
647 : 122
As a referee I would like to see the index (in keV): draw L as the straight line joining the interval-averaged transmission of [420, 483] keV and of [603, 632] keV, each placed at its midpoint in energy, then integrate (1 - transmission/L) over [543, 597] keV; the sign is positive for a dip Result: 5.2 keV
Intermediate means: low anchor 122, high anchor 123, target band 111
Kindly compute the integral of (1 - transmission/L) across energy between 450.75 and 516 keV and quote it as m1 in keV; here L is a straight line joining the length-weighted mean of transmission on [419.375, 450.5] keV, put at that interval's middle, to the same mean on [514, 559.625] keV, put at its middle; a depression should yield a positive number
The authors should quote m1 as -4.88 keV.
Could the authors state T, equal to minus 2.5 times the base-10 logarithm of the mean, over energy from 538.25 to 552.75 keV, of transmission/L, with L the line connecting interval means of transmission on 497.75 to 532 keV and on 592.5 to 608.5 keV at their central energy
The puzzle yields 0.044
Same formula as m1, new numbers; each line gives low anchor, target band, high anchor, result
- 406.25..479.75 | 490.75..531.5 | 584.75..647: 2.3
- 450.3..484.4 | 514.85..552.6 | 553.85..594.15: 1.4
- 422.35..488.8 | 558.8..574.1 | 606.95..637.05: 2.3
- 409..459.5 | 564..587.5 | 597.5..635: 2.4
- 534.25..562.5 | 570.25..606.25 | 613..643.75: 1.3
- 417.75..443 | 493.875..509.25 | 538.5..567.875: -0.7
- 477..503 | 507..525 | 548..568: -0.1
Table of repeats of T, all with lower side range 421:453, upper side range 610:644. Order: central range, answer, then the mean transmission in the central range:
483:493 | 0.028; 116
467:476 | -0.079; 127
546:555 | 0.092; 113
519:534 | 0.082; 113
